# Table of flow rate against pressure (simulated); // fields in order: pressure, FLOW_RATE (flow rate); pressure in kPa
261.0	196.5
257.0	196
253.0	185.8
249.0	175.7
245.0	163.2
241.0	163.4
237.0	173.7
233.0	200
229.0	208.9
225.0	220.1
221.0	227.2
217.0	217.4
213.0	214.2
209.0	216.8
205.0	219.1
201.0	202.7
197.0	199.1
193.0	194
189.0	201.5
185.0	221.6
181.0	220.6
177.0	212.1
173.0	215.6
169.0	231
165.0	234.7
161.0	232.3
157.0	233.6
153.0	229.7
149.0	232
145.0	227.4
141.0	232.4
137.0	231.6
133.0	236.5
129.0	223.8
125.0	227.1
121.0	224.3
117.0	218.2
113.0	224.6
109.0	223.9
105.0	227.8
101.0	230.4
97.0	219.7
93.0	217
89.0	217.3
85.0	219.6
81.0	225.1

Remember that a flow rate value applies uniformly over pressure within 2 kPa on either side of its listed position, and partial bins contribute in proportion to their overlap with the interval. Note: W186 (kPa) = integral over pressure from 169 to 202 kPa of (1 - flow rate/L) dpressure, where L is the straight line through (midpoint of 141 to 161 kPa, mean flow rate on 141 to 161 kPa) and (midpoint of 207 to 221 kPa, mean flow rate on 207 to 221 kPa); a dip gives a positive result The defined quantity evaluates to 2.0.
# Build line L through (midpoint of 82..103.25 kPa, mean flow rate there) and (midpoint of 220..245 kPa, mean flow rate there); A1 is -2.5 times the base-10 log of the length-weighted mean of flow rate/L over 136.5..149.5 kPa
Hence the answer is -0.09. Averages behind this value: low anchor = 221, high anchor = 195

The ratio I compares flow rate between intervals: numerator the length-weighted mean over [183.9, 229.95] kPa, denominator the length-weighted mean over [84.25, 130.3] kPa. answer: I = 0.95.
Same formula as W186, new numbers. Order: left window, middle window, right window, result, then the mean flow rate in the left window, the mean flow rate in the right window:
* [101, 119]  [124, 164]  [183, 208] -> -2.5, 224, 207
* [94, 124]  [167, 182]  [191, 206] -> -0.8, 224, 203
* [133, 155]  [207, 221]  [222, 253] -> -1.4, 231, 188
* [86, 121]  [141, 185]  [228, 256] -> -4.8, 222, 181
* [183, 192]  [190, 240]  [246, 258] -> -2.2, 210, 183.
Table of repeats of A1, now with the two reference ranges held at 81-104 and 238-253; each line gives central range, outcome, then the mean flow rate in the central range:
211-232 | -0.21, 217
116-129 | -0.06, 224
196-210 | -0.14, 210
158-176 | -0.16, 228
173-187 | -0.14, 218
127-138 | -0.11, 231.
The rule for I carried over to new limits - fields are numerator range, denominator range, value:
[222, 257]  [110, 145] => 0.83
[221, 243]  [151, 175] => 0.86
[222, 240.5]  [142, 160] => 0.86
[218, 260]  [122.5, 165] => 0.83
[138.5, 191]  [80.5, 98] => 1.03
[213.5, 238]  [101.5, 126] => 0.93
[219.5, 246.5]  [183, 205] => 0.94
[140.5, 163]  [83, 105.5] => 1.04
